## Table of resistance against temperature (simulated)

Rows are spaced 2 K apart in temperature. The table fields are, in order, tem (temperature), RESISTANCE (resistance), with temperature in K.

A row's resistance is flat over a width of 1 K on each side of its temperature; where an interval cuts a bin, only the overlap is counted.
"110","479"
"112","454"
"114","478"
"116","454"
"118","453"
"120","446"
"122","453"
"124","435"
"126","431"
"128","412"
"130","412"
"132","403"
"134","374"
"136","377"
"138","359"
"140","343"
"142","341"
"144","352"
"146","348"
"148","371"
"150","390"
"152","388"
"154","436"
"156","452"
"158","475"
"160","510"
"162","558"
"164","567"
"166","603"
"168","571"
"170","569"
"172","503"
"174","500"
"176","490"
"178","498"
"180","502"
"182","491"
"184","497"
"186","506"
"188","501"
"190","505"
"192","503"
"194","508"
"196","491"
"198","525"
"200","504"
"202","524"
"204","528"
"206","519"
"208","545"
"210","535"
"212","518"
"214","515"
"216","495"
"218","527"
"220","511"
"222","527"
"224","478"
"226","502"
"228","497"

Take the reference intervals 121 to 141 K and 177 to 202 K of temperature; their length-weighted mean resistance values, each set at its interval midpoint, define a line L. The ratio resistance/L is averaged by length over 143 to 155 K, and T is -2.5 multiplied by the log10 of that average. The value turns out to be 0.14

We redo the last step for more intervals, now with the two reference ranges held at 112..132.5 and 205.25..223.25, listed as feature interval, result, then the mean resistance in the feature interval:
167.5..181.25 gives -0.068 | 517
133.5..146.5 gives 0.266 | 356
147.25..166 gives 0.002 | 470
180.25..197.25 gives -0.006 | 501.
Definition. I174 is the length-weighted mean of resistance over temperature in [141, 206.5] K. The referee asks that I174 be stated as 485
